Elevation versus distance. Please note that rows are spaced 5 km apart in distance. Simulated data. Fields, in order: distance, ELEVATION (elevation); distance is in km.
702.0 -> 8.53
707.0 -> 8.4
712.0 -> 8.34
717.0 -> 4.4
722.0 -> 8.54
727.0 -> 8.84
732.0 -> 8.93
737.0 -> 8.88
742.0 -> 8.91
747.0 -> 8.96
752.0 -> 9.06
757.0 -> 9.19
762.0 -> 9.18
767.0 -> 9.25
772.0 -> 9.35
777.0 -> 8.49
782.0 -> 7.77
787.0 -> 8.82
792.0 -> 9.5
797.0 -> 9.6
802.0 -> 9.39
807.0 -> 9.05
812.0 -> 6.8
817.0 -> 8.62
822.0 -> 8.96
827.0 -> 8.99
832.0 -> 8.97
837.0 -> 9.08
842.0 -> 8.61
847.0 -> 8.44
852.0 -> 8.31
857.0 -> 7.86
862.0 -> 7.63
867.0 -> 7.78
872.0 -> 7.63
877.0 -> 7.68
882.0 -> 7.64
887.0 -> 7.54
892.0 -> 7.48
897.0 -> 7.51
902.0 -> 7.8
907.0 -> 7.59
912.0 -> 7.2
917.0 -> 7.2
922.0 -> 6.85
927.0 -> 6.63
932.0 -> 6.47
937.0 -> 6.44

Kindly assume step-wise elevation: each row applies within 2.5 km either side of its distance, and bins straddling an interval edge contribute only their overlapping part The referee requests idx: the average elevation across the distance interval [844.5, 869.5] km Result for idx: 8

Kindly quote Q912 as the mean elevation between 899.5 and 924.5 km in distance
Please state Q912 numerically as 7.33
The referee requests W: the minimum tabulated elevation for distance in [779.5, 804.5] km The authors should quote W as 7.77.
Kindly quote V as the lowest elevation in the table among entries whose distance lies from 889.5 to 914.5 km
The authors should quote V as 7.2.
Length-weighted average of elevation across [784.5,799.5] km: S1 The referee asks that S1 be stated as 9.31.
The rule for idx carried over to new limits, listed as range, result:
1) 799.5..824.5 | 8.56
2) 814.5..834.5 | 8.88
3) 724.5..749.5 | 8.9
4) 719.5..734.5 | 8.77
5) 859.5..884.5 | 7.67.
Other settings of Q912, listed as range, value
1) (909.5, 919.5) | 7.2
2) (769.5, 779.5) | 8.92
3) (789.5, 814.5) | 8.87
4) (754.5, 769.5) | 9.21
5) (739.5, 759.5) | 9.03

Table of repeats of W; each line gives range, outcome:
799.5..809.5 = 9.05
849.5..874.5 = 7.63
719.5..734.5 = 8.54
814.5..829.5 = 8.62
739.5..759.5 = 8.91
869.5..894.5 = 7.48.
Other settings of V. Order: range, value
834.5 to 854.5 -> 8.31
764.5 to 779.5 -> 8.49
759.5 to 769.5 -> 9.18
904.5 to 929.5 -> 6.63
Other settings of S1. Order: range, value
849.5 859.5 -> 8.09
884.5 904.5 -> 7.58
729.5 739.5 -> 8.91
